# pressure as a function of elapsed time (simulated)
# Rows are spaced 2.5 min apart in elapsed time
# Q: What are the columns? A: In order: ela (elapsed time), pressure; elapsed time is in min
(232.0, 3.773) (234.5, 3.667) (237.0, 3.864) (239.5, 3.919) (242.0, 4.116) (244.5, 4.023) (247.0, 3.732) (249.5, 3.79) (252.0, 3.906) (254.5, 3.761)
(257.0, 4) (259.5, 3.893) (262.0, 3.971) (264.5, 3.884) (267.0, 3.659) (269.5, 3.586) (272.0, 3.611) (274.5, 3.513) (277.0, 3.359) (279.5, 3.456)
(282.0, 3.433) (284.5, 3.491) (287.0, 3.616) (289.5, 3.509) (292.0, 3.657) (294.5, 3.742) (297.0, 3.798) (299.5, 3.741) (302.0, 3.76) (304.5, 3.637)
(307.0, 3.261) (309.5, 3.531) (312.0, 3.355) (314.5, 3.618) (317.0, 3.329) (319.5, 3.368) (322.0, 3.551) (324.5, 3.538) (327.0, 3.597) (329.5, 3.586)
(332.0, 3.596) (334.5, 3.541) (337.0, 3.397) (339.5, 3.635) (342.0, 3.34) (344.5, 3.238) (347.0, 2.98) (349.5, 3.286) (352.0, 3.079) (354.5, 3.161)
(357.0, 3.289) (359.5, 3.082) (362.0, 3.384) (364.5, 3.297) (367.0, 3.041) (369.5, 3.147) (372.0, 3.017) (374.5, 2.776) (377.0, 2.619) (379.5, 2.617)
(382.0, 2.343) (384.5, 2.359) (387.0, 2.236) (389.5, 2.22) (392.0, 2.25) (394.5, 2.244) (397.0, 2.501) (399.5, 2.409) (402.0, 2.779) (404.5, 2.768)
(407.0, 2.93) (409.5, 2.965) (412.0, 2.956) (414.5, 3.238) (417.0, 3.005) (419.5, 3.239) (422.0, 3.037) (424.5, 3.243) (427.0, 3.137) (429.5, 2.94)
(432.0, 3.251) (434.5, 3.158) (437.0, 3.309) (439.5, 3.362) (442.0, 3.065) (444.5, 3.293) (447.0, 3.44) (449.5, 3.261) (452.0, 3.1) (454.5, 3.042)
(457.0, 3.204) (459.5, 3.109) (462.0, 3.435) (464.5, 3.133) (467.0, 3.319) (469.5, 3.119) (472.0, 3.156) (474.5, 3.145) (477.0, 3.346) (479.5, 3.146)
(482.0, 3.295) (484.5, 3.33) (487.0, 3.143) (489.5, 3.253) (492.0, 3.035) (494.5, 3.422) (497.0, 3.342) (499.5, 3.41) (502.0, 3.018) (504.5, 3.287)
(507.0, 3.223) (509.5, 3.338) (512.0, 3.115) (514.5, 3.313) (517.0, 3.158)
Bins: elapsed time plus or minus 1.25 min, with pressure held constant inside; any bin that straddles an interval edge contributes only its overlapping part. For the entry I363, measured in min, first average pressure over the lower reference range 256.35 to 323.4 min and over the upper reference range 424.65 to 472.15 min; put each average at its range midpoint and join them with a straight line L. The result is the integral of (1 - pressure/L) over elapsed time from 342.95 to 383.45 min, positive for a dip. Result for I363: 4.7 min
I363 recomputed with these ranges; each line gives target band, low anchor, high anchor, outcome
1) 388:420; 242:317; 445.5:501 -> 6.3 min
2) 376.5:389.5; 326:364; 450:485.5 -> 3.5 min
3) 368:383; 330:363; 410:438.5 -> 2.2 min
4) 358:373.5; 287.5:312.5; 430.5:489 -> 1.3 min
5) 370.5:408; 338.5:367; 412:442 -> 7.7 min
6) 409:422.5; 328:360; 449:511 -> 0.8 min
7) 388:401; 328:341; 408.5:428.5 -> 3.6 min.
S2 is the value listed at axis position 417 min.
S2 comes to 3.005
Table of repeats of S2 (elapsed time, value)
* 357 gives 3.289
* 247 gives 3.732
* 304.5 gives 3.637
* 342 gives 3.34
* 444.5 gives 3.293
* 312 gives 3.355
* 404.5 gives 2.768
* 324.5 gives 3.538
